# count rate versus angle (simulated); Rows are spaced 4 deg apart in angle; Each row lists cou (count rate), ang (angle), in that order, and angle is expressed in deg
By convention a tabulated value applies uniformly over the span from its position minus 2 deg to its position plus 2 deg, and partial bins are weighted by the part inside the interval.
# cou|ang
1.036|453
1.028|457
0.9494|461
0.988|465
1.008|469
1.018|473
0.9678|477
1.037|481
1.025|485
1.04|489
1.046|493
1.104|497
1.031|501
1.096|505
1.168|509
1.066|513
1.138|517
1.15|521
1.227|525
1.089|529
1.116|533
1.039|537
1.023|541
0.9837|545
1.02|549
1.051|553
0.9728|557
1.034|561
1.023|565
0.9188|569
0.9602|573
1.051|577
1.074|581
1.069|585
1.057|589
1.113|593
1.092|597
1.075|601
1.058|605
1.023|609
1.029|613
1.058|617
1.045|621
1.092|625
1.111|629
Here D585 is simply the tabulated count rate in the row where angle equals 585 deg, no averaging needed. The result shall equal 1.069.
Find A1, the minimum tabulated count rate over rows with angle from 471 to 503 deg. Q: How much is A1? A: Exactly 0.9678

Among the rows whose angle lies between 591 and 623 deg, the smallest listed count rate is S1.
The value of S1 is 1.023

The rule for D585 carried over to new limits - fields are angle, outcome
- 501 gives 1.031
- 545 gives 0.9837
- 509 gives 1.168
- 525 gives 1.227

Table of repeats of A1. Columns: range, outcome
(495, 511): 1.031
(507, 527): 1.066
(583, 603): 1.057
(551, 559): 0.9728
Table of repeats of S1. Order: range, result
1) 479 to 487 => 1.025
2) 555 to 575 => 0.9188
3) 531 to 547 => 0.9837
